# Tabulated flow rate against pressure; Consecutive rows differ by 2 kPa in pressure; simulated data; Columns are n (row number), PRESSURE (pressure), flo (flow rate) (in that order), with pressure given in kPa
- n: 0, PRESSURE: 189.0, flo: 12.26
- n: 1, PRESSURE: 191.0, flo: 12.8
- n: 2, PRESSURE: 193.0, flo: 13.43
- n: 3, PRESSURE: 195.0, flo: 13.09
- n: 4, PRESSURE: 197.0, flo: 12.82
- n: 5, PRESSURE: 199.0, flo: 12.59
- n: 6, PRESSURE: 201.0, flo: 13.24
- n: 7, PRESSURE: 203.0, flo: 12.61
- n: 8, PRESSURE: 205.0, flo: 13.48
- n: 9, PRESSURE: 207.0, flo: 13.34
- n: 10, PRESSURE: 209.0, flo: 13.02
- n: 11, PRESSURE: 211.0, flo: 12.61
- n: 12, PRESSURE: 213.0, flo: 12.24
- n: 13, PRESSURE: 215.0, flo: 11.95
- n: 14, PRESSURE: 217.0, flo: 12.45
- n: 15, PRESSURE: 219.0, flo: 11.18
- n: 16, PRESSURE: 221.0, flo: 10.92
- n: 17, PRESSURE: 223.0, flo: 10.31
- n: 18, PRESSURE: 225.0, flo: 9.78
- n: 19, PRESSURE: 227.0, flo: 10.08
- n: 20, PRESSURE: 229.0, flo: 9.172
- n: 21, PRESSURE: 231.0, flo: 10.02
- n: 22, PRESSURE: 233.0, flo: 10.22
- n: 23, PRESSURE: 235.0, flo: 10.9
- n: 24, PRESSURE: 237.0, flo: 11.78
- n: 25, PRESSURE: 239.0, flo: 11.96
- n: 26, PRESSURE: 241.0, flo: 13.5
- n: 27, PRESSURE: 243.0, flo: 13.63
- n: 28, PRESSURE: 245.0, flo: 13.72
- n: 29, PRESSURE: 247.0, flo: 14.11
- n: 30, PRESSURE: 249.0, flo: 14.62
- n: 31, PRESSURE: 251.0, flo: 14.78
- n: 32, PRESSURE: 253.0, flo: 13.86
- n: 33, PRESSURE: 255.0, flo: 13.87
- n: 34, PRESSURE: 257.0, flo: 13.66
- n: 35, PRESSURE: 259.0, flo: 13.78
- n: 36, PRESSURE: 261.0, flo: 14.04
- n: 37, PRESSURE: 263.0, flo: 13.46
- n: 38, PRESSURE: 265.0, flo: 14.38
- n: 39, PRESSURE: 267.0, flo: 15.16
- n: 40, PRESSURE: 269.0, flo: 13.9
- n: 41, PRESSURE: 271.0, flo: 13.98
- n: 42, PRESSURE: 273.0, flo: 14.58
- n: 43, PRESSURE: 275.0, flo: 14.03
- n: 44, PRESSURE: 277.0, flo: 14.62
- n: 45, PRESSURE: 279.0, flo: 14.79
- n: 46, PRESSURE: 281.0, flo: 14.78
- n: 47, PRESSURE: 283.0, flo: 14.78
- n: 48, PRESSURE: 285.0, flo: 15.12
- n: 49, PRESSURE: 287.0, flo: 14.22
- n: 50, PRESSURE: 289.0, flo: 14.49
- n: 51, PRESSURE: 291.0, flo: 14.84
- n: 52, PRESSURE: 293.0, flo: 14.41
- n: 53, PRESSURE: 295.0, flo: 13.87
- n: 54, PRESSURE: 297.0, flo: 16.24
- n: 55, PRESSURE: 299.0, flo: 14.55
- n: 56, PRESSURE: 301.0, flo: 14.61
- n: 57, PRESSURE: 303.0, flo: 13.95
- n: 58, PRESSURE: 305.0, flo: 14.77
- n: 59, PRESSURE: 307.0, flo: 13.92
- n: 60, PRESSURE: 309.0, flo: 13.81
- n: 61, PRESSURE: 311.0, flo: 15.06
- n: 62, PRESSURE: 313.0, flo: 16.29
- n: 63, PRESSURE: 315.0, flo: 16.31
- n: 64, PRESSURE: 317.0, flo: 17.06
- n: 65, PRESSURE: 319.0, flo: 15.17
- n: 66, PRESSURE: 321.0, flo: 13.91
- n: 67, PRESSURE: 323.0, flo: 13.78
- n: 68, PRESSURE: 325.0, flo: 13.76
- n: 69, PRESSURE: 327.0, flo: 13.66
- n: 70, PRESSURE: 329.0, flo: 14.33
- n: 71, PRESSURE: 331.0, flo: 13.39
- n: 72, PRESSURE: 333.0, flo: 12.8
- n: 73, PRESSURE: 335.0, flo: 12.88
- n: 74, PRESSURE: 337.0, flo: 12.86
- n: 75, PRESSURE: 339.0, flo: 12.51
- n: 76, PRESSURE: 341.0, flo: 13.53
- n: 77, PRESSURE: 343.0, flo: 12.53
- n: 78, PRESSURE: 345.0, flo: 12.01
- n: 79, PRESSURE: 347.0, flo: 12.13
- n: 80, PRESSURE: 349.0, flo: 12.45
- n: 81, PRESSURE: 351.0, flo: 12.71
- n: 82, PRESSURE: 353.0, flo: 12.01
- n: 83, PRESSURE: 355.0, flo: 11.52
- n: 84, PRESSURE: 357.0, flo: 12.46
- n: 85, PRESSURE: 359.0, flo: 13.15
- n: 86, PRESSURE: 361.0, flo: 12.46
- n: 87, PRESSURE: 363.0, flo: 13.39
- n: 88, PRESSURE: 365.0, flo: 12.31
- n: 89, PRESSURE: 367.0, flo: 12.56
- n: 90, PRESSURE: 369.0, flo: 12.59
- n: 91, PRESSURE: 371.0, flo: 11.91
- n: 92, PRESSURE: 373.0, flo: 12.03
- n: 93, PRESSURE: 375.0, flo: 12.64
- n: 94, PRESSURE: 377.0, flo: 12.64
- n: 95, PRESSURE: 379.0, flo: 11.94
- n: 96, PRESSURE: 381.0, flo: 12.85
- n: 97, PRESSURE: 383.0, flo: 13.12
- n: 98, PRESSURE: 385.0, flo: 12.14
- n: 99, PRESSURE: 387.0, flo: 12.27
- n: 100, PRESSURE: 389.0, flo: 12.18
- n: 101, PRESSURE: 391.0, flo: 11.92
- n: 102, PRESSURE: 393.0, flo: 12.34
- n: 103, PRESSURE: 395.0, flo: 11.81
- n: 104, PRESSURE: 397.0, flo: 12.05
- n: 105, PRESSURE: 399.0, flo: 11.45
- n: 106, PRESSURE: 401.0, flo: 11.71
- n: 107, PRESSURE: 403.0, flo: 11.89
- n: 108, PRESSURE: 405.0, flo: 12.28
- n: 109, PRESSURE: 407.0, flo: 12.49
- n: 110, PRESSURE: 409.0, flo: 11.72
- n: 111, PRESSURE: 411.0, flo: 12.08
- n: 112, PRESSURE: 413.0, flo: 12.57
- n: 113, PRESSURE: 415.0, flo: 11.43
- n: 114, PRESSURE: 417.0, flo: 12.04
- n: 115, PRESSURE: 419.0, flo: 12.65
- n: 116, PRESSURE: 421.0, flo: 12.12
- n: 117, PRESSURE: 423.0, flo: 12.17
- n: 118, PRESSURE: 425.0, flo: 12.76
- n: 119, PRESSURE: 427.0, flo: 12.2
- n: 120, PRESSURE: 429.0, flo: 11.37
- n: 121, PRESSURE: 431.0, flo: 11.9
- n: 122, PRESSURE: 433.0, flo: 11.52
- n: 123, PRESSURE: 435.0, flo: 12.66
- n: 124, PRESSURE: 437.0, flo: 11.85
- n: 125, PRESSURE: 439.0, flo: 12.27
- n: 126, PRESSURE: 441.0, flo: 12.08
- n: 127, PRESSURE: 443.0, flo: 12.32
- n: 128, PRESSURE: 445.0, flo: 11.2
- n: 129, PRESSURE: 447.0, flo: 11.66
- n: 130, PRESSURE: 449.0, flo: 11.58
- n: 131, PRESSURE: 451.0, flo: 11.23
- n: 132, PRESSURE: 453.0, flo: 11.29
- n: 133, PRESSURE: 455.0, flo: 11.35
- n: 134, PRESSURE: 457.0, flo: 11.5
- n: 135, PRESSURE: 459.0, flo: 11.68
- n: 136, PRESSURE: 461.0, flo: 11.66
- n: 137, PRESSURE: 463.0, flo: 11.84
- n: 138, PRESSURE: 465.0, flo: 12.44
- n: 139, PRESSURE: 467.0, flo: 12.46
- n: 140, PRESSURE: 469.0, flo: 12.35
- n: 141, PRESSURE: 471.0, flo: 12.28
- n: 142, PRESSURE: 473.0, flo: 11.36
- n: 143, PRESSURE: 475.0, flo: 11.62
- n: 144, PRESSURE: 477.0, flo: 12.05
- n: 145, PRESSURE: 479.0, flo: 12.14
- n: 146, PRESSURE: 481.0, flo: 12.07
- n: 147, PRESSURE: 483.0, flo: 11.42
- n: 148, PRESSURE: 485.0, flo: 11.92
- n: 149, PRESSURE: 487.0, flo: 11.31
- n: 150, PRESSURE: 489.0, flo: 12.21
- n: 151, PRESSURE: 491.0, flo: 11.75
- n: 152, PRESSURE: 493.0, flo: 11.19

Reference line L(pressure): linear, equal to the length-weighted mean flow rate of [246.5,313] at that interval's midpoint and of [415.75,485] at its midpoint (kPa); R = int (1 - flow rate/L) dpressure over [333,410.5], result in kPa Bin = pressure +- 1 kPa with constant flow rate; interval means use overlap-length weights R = 4.22 kPa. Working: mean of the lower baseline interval 14.4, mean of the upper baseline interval 11.9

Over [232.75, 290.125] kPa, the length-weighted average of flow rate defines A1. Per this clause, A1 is 13.9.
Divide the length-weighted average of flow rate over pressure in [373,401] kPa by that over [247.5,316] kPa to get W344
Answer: 0.84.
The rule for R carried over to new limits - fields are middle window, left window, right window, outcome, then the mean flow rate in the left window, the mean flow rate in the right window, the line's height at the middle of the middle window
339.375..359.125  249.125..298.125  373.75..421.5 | 1.0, 14.4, 12.2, 13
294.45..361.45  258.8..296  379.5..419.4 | -1.3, 14.4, 12.1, 13.5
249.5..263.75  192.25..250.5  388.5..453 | -2.1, 12.2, 12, 12.1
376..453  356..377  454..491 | 1.2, 12.6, 11.9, 12.2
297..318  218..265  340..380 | -4.5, 12.4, 12.4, 12.4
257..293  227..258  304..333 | -2.6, 12.6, 14.6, 13.4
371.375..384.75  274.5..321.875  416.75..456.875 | 0.7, 14.8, 11.9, 13.1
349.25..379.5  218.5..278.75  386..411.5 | -0.6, 12.8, 12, 12.2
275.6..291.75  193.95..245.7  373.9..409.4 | -3.6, 11.9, 12.2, 12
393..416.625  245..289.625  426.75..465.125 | 0.7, 14.3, 11.8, 12.3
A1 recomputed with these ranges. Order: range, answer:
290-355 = 13.9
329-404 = 12.4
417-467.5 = 11.9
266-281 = 14.5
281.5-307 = 14.6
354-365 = 12.6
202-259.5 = 12.3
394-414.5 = 12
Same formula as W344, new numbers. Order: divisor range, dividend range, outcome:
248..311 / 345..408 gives 0.85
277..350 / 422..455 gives 0.84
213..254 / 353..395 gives 1.04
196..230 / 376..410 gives 1.02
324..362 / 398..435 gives 0.94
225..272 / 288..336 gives 1.12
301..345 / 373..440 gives 0.86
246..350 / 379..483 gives 0.85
